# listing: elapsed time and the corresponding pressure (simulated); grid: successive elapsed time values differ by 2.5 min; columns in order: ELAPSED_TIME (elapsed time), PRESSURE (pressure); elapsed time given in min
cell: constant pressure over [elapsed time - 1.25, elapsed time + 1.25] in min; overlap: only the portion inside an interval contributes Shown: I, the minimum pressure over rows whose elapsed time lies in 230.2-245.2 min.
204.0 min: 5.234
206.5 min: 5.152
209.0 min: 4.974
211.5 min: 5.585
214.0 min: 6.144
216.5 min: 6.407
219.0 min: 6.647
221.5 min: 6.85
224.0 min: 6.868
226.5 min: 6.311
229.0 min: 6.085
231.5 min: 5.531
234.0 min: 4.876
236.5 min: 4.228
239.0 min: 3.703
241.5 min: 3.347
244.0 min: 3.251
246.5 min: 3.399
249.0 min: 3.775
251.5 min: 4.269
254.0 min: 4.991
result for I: 3.251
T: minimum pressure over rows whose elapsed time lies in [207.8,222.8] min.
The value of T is 4.974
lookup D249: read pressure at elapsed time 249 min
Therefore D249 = 3.775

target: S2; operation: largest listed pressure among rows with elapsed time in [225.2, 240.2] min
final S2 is 6.311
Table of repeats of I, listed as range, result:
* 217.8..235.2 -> 4.876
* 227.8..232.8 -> 5.531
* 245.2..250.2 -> 3.399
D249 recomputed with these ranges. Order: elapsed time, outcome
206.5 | 5.152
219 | 6.647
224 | 6.868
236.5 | 4.228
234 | 4.876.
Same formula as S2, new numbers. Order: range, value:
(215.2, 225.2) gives 6.868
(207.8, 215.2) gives 6.144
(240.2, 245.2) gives 3.347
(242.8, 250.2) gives 3.775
